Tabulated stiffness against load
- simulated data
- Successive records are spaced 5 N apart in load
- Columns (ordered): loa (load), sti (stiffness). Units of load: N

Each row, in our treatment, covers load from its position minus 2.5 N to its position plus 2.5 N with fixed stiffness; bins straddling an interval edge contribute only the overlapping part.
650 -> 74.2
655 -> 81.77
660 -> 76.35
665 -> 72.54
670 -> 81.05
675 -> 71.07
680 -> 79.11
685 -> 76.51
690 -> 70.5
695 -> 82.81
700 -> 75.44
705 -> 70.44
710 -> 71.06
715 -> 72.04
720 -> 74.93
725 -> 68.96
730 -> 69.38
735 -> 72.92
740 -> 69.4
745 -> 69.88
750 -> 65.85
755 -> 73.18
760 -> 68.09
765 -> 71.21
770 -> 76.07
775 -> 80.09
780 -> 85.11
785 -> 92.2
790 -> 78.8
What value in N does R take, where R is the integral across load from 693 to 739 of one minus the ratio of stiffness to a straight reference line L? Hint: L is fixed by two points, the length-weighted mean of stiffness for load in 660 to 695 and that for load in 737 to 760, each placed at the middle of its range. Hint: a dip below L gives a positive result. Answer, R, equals -0.3 N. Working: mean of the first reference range 75.8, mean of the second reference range 69.5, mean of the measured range 72.9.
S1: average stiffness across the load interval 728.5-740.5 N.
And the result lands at 70.9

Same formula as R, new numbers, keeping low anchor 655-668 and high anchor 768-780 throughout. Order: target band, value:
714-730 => 1.3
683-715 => 1.3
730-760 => 3.3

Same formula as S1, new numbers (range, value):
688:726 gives 73.5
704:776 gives 71.4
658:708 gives 75.5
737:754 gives 68.9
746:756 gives 69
